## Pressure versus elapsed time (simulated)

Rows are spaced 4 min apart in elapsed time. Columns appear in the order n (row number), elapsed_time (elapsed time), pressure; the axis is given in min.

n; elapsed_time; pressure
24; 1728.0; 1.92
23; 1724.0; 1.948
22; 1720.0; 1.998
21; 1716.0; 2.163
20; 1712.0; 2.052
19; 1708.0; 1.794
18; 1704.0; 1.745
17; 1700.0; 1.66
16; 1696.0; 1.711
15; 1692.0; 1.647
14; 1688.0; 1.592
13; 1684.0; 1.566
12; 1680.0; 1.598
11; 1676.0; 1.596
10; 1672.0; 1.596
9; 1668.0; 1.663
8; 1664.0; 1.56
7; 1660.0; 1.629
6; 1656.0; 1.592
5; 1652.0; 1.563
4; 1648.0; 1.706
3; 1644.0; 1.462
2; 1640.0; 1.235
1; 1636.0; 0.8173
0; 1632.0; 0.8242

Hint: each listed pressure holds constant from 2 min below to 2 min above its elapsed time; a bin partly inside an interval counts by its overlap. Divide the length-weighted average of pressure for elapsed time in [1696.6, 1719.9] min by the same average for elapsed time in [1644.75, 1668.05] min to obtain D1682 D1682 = 1.2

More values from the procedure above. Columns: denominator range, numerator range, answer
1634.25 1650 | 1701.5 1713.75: 1.41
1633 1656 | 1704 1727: 1.45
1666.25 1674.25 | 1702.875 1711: 1.11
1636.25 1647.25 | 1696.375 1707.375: 1.31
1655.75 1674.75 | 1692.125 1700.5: 1.05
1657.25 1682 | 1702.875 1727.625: 1.22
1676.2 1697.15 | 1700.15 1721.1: 1.19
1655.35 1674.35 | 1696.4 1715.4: 1.14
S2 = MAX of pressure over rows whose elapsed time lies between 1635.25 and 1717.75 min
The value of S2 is 2.163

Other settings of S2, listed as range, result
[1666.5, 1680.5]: 1.663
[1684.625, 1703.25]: 1.711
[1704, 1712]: 2.052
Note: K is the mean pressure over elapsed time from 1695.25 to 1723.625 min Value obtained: 1.89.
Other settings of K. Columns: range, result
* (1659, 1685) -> 1.6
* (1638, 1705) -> 1.59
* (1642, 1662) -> 1.59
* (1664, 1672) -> 1.62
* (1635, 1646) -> 1.2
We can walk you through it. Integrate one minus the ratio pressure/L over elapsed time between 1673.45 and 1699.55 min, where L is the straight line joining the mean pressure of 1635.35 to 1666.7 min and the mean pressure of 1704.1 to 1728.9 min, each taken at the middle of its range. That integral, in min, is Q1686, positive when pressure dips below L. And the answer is 1.8 min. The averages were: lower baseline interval 1.48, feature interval 1.62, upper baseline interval 1.96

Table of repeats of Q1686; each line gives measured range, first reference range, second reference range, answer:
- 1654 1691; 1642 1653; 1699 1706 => 0.8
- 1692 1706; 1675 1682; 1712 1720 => 1.3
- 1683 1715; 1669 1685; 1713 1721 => 2.2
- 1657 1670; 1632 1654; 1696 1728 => -1.2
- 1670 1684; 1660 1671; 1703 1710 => 0.6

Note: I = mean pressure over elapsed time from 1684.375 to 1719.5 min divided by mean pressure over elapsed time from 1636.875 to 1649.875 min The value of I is 1.27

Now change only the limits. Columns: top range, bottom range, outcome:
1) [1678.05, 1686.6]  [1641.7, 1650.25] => 1.01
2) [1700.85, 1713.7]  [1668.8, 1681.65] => 1.15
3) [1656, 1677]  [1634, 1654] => 1.19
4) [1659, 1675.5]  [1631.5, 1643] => 1.58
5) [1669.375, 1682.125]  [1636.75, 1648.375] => 1.17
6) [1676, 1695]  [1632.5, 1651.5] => 1.25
